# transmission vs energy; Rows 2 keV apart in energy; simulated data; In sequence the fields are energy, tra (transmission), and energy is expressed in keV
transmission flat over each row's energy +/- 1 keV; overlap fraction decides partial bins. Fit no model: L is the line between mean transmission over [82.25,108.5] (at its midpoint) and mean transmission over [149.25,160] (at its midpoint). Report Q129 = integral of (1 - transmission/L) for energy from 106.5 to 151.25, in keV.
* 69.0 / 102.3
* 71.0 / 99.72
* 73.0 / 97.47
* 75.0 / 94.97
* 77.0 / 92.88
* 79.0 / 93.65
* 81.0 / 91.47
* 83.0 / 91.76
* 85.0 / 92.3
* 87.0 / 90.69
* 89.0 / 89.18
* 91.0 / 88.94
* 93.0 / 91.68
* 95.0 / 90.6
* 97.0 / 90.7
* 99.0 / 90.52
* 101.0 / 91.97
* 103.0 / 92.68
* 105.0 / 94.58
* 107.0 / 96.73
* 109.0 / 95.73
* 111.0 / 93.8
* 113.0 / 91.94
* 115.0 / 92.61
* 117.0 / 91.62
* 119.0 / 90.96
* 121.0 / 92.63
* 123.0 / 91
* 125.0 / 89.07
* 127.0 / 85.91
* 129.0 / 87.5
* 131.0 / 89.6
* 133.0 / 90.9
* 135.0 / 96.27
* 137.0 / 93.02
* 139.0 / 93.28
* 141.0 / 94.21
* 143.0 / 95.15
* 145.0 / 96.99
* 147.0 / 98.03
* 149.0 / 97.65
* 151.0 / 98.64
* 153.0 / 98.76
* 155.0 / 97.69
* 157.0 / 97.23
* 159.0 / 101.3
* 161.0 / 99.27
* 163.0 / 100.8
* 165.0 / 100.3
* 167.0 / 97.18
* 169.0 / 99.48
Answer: 1.2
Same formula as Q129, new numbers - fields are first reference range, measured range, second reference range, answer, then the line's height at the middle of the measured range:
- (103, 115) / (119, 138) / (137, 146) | 0.77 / 94.5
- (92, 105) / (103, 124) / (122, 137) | -0.51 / 90.9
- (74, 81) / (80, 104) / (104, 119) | 0.65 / 93.6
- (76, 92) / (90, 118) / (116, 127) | -0.46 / 90.9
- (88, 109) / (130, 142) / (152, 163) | 0.44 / 96.4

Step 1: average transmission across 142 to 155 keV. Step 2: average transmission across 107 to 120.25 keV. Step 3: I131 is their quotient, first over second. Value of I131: 1.0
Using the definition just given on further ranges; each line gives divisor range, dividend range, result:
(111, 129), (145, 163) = 1.09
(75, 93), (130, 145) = 1.02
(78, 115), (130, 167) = 1.05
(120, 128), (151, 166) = 1.11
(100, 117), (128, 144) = 0.99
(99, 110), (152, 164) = 1.06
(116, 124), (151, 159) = 1.07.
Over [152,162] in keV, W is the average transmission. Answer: 98.8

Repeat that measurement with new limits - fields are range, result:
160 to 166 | 100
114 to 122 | 92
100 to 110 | 94.3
